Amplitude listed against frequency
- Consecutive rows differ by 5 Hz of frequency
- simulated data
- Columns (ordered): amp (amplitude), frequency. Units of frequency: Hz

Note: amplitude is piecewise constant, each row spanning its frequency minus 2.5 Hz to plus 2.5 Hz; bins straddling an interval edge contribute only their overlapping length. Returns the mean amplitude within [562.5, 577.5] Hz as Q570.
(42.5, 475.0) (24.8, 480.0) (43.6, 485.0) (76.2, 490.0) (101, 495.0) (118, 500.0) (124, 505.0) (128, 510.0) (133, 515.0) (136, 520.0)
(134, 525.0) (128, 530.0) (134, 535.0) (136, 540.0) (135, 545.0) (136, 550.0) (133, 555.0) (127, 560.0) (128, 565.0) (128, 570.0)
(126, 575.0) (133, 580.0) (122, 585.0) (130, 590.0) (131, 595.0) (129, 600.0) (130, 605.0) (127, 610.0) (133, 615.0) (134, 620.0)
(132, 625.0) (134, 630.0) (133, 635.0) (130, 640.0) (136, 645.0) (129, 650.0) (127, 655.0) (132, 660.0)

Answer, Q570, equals 127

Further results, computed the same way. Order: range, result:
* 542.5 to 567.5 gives 132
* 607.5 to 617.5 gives 130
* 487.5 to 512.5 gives 109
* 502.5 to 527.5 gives 131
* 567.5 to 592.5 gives 128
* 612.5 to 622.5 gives 134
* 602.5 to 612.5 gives 128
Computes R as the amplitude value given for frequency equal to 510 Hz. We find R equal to 128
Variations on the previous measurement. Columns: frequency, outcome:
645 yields 136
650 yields 129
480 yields 24.8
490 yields 76.2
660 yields 132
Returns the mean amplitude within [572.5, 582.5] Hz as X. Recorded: 130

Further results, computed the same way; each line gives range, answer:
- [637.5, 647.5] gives 133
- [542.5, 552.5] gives 136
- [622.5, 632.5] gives 133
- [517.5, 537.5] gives 133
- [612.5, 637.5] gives 133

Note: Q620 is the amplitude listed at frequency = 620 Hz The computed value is 134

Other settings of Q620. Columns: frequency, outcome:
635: 133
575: 126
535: 134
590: 130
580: 133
